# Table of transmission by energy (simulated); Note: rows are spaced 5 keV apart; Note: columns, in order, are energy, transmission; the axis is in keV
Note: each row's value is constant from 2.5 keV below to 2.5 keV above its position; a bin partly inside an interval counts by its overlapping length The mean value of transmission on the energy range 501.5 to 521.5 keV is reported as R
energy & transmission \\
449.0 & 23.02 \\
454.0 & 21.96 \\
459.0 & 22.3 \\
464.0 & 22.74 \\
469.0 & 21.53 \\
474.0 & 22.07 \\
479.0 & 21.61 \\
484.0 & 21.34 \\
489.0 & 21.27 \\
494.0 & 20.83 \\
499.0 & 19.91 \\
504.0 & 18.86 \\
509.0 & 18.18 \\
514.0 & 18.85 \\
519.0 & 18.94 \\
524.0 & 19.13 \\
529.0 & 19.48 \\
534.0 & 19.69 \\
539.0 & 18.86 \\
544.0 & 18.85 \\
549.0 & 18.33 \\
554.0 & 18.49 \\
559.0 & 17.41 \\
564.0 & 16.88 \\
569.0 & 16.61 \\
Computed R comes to 18.7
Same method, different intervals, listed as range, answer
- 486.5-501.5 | 20.7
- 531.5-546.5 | 19.1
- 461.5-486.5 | 21.9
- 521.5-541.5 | 19.3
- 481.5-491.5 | 21.3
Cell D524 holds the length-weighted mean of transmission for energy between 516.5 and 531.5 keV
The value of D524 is 19.2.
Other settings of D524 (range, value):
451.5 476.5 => 22.1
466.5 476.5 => 21.8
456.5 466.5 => 22.5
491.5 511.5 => 19.4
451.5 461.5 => 22.1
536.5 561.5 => 18.4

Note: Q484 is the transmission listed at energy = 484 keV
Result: 21.34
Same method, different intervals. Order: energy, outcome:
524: 19.13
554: 18.49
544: 18.85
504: 18.86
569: 16.61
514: 18.85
